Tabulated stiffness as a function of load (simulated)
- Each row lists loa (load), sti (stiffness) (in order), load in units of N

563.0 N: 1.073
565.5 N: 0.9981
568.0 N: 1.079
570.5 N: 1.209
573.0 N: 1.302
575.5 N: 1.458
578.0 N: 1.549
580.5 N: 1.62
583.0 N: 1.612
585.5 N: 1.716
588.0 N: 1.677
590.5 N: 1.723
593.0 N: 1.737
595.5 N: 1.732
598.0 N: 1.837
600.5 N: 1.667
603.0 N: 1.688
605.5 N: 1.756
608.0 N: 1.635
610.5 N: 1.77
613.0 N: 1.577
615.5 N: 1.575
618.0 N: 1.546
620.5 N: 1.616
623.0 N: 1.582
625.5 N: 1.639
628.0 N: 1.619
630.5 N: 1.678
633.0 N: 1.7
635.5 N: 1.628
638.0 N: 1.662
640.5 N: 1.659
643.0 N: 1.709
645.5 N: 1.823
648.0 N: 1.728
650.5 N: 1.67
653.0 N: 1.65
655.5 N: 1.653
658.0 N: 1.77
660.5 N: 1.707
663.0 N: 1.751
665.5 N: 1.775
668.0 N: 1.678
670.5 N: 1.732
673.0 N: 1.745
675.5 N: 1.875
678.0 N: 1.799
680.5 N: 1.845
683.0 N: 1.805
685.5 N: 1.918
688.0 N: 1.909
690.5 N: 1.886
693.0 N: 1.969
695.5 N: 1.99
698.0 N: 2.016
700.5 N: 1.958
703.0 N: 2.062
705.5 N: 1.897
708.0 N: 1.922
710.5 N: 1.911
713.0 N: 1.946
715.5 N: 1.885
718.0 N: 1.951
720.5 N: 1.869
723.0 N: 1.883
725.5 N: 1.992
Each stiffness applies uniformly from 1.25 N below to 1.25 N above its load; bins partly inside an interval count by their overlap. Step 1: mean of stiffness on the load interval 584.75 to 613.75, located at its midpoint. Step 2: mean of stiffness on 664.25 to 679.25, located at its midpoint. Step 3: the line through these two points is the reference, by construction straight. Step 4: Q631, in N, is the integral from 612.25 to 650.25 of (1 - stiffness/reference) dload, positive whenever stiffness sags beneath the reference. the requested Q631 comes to 1.87 N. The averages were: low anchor 1.71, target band 1.65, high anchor 1.77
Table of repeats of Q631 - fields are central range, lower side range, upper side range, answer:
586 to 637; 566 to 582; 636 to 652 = -4.40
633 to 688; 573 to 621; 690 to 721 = 2.37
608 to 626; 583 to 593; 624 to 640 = 0.57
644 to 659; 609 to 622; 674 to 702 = 0.39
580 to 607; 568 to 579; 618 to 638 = -4.84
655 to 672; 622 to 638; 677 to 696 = 0.58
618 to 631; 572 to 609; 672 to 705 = 0.92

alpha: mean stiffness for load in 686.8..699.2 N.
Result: 1.95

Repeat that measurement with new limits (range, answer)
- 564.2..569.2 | 1.04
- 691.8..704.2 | 2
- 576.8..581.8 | 1.59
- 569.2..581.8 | 1.43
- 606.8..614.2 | 1.66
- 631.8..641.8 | 1.66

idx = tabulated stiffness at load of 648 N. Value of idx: 1.728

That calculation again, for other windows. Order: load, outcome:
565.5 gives 0.9981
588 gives 1.677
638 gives 1.662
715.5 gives 1.885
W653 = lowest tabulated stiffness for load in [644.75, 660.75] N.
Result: 1.65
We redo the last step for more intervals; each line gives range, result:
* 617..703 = 1.546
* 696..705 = 1.958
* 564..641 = 0.9981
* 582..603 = 1.612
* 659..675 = 1.678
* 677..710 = 1.799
